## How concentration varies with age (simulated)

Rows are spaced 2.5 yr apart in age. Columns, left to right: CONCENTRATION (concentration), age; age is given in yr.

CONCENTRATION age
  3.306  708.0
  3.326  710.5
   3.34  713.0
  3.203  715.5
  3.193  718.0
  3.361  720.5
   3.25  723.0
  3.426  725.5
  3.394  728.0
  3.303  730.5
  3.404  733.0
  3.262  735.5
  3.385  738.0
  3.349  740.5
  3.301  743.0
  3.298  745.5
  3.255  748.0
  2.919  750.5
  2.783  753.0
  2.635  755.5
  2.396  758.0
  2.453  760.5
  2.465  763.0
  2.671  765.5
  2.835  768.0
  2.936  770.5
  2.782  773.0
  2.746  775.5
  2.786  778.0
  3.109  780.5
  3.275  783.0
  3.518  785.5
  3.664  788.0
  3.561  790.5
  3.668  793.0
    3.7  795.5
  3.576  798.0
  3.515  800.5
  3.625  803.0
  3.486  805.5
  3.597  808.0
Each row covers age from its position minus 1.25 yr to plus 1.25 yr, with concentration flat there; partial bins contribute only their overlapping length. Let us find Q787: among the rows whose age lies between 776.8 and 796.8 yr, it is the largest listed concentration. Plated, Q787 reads 3.7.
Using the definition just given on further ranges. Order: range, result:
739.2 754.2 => 3.349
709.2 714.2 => 3.34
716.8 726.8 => 3.426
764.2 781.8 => 3.109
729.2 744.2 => 3.404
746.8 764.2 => 3.255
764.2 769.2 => 2.835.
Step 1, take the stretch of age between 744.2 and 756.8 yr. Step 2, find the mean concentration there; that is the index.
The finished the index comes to 2.98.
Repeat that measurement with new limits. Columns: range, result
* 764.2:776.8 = 2.79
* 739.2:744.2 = 3.33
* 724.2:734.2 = 3.38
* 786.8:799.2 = 3.63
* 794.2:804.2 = 3.6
